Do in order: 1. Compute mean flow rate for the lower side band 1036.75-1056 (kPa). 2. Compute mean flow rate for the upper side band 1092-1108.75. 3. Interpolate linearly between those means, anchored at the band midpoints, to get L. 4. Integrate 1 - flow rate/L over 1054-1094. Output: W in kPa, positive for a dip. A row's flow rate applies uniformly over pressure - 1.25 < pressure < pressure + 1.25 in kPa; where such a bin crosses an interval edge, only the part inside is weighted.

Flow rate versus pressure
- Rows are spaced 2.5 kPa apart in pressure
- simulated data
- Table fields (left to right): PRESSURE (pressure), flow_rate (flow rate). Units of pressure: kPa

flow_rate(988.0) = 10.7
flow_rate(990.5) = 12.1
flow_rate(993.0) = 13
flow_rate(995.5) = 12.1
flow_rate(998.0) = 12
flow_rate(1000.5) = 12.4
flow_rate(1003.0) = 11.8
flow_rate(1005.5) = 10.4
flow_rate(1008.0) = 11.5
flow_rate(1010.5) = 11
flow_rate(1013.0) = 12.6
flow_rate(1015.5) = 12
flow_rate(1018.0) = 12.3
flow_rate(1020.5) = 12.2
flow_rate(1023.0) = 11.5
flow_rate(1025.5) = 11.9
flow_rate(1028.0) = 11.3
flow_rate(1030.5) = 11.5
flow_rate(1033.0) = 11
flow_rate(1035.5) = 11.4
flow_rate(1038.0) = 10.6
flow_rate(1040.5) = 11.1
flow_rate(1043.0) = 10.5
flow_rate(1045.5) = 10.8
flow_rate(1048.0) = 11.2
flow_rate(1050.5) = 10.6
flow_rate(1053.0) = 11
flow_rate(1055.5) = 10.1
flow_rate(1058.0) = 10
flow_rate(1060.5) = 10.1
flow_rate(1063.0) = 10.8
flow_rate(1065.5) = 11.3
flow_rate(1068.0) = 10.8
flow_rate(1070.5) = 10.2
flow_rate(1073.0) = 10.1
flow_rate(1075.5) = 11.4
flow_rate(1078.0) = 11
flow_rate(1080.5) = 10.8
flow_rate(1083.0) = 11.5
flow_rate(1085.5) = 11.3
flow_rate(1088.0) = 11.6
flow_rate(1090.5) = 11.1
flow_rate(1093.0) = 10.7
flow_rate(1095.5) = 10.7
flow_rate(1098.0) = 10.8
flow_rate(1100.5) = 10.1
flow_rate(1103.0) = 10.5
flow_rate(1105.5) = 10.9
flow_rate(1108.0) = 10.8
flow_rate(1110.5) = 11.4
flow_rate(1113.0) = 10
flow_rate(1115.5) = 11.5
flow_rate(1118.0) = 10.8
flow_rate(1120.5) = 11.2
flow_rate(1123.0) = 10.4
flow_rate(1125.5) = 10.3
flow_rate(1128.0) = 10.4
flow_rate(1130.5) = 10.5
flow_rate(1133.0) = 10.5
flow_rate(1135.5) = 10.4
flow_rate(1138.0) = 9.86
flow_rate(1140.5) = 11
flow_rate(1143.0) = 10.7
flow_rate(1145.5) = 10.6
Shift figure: -0.4 kPa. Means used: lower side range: 10.8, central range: 10.8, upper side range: 10.6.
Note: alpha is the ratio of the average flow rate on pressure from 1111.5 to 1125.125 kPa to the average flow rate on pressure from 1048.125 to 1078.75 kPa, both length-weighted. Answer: 1.01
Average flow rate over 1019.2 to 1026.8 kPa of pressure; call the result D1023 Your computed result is 11.9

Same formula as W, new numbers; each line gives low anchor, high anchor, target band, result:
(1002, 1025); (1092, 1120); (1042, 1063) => 1.4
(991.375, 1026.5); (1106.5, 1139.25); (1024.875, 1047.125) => 1.0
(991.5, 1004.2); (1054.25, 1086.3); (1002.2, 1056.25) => 1.4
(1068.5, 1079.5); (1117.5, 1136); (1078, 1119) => -1.1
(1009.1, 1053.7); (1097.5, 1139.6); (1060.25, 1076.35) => 0.5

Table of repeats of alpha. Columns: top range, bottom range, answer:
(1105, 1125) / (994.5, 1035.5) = 0.93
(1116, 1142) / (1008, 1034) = 0.90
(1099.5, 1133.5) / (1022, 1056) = 0.97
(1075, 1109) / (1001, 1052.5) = 0.96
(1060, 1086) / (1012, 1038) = 0.93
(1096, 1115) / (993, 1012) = 0.91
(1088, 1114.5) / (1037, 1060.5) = 1.01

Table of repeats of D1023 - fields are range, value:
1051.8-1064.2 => 10.4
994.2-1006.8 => 11.7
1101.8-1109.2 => 10.7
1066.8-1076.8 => 10.6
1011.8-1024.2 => 12.1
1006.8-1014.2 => 11.7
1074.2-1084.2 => 11.2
